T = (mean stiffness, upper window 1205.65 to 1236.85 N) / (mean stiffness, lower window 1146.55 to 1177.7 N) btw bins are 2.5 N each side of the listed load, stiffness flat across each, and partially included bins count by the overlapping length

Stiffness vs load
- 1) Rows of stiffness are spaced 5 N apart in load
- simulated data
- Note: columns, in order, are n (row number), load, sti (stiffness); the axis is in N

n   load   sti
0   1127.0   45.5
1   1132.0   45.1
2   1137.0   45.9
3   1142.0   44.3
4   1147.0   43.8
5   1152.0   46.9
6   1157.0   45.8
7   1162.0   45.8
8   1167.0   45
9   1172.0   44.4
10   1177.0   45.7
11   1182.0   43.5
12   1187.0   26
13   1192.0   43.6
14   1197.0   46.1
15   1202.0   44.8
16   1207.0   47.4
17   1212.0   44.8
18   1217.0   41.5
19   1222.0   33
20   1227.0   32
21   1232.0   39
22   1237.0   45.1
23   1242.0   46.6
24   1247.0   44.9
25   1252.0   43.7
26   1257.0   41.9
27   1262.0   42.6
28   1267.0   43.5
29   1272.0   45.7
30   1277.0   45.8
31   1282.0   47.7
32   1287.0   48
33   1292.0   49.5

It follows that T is 0.9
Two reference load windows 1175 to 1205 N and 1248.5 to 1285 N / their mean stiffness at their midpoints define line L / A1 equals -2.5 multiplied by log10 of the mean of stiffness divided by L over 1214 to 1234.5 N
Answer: 0.173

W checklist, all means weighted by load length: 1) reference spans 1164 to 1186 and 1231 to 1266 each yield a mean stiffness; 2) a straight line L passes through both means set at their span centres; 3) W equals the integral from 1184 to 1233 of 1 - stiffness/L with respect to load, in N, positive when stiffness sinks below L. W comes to 4.1 N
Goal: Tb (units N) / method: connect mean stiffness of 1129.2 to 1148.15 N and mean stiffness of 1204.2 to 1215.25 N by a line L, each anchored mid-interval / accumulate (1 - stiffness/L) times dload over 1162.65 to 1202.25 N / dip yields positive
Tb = 2.6 N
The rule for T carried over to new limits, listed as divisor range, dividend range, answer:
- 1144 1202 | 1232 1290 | 1.03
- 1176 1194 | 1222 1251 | 1.05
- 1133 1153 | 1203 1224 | 0.93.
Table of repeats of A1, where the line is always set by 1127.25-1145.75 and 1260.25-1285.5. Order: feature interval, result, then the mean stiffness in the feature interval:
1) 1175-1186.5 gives 0.10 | 41.3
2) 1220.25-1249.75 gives 0.12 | 40.3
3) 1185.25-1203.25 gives 0.12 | 40.4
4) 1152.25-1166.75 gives -0.02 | 45.8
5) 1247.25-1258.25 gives 0.05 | 43.3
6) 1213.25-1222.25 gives 0.15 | 39.4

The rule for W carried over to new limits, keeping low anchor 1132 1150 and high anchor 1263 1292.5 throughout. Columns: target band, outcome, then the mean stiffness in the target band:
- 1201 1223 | 1.4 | 42.8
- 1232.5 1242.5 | 0.3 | 44.3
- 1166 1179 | 0.0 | 45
